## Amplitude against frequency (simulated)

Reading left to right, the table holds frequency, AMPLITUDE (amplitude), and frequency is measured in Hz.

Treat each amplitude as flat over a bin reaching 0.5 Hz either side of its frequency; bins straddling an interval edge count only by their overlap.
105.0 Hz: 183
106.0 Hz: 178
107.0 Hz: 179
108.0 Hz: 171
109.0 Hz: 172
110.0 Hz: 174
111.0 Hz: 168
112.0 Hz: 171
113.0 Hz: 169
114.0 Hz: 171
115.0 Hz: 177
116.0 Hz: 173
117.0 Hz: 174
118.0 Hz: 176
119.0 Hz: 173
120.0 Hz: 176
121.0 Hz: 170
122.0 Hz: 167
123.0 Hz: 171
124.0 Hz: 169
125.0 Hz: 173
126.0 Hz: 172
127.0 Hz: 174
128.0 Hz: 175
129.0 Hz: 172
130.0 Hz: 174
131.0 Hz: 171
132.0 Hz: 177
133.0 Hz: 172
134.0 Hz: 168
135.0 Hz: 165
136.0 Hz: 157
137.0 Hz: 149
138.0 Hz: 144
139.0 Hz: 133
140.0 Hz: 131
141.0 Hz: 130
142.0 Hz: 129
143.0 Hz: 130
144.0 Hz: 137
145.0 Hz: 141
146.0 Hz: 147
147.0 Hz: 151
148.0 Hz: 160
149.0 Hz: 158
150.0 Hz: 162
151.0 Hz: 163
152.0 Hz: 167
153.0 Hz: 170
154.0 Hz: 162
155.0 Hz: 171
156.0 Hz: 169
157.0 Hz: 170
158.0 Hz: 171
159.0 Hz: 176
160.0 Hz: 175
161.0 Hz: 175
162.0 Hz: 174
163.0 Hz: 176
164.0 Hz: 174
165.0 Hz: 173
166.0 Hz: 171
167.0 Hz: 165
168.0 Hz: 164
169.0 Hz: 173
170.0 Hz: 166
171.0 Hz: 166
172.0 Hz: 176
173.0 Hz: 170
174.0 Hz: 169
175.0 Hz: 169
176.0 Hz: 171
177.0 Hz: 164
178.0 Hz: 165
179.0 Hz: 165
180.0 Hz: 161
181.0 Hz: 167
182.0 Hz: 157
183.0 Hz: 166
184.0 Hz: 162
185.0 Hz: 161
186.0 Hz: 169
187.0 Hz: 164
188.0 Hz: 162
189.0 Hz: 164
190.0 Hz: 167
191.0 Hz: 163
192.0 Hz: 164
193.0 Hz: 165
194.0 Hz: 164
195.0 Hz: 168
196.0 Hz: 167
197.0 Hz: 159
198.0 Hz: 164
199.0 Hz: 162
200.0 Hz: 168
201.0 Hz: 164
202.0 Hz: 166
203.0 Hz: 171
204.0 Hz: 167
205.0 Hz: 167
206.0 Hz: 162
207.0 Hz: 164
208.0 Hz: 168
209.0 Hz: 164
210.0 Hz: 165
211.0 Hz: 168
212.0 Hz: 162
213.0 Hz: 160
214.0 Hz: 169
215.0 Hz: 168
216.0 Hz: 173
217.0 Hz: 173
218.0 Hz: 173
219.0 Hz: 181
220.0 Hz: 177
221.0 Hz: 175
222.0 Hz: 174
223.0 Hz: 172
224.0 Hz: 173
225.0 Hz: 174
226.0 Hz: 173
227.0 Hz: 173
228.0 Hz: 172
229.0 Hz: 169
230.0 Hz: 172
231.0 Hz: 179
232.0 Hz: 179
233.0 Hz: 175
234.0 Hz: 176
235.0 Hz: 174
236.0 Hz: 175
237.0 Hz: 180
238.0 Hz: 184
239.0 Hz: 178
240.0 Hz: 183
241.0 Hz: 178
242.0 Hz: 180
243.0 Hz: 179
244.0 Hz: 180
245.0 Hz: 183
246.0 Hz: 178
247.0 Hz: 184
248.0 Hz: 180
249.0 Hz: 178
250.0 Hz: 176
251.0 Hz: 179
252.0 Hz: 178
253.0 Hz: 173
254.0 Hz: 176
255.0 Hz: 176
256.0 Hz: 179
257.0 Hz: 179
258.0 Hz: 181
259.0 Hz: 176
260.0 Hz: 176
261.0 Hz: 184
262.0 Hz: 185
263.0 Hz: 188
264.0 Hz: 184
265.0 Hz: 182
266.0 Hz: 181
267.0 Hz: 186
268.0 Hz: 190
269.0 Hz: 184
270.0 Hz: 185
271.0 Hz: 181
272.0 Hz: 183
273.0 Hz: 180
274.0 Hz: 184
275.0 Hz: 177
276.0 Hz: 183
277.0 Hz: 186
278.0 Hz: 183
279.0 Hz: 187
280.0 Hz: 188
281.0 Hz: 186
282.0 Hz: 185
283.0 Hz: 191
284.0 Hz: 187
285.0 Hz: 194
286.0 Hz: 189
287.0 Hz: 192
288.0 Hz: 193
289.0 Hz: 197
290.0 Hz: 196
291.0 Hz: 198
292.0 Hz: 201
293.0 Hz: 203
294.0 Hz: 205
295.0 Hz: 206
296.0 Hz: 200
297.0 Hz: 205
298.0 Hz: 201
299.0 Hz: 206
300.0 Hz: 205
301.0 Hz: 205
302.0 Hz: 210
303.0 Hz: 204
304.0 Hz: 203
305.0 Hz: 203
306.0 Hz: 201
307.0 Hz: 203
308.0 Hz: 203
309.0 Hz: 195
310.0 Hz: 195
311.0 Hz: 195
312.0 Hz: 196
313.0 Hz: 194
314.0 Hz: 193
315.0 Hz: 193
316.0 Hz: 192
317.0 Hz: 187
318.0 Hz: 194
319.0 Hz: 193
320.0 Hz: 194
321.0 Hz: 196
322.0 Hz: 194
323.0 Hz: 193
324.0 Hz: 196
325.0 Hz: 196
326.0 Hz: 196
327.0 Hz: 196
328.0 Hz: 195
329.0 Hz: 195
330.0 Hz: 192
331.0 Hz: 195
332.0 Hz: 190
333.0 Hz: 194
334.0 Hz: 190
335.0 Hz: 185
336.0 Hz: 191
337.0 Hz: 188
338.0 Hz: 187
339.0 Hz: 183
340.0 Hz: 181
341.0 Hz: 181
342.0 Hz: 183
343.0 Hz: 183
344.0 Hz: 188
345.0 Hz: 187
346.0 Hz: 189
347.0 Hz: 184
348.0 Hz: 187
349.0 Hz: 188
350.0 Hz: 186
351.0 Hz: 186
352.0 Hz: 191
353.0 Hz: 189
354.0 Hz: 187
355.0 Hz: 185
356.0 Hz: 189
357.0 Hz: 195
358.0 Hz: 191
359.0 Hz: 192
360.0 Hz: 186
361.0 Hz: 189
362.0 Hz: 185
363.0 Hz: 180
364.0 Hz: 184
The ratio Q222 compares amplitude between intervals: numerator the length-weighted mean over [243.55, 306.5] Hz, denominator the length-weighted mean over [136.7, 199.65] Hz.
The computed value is 1.16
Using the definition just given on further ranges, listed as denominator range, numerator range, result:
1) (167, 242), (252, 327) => 1.13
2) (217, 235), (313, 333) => 1.11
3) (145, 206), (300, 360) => 1.16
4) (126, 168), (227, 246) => 1.10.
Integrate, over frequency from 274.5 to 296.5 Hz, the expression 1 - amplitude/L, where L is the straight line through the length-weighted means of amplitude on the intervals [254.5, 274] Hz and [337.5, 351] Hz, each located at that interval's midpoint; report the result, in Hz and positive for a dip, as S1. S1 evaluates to -1.1 Hz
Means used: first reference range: 182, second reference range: 185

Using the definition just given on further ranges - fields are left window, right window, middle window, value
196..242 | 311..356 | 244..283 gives -0.7 Hz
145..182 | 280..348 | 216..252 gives 0.6 Hz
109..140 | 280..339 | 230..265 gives 1.4 Hz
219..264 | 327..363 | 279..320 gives -3.0 Hz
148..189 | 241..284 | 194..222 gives 1.0 Hz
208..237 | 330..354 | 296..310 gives -1.6 Hz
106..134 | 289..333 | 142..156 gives 1.7 Hz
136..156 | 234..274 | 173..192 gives -0.6 Hz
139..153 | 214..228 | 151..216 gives -2.9 Hz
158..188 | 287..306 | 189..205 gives 0.9 Hz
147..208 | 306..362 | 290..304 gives -1.4 Hz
